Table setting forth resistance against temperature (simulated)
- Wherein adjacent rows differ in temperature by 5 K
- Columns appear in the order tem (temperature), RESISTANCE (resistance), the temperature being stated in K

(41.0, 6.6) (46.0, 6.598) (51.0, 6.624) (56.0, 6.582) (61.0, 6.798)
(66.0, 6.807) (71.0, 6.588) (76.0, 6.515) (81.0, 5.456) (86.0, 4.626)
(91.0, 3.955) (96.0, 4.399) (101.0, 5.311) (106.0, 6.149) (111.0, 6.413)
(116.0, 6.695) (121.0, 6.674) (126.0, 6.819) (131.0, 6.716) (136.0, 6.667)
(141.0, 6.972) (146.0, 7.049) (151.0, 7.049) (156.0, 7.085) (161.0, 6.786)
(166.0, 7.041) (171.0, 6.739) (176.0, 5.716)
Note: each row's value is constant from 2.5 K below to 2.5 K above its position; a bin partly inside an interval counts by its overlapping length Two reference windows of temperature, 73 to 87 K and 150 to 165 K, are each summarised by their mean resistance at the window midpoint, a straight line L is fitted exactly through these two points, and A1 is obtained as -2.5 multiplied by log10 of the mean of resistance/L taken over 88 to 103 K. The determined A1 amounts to 0.29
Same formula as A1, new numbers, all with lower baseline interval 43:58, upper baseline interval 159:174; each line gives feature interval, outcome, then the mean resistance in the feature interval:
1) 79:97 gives 0.403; 4.6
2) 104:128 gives 0.028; 6.55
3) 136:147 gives -0.024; 6.93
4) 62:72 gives -0.016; 6.73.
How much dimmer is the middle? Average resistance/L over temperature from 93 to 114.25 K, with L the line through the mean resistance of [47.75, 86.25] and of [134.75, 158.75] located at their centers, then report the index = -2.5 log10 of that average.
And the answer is 0.19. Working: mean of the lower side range 6.35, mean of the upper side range 6.98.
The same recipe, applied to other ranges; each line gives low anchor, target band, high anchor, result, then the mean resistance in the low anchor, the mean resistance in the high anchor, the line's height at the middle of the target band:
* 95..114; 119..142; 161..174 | -0.10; 5.69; 6.82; 6.16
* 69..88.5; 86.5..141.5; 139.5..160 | 0.08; 5.78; 7.02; 6.4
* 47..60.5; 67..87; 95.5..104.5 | -0.01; 6.63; 5.1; 5.86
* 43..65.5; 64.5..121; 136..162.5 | 0.18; 6.66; 6.97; 6.79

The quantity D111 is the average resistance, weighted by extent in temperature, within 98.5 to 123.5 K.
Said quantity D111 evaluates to 6.25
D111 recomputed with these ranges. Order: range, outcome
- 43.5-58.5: 6.6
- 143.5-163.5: 6.99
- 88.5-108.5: 4.95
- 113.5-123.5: 6.68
